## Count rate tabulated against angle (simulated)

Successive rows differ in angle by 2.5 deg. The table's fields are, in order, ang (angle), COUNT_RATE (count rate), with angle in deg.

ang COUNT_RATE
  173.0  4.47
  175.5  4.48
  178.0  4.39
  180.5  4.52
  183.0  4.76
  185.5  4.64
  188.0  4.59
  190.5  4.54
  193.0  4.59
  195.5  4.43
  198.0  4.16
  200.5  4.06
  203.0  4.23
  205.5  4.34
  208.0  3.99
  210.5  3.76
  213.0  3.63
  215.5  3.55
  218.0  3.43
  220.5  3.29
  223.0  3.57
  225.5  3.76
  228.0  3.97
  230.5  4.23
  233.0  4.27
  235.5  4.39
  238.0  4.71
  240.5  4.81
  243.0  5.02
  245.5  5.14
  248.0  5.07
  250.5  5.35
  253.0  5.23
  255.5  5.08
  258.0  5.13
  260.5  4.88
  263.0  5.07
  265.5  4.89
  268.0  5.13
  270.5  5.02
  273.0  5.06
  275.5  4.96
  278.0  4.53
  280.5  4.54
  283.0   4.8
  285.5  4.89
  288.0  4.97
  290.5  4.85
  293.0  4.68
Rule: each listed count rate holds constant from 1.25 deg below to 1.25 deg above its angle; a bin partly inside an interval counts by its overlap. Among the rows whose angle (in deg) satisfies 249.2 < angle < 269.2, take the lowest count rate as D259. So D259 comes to 4.88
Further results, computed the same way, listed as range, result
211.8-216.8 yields 3.55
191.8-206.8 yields 4.06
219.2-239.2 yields 3.29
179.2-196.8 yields 4.43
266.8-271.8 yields 5.02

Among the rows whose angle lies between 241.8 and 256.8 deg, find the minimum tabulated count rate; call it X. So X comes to 5.02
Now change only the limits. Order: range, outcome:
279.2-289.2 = 4.54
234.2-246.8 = 4.39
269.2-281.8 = 4.53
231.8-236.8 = 4.27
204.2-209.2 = 3.99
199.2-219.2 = 3.43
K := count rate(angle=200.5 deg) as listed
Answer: 4.06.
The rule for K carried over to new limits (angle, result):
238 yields 4.71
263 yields 5.07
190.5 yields 4.54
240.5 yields 4.81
